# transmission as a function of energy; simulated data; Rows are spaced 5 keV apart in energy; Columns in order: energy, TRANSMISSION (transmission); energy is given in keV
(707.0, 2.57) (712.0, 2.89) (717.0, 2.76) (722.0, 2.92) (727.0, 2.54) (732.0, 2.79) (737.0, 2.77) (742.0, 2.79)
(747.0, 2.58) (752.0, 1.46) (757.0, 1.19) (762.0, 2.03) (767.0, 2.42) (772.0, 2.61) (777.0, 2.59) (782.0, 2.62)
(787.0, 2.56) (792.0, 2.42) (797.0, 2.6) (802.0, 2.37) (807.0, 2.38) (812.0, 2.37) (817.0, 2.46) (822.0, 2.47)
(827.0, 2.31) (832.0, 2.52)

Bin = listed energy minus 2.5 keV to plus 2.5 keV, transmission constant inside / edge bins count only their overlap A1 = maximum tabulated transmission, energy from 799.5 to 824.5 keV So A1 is 2.47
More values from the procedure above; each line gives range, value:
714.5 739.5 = 2.92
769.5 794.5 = 2.62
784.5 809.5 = 2.6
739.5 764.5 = 2.79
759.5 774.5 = 2.61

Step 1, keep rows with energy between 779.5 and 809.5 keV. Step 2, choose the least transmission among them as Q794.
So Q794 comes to 2.37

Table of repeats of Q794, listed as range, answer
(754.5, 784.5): 1.19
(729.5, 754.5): 1.46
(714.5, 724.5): 2.76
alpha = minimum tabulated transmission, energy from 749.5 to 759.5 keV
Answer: 1.19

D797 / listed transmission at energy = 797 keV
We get 2.6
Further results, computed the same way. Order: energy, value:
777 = 2.59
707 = 2.57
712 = 2.89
